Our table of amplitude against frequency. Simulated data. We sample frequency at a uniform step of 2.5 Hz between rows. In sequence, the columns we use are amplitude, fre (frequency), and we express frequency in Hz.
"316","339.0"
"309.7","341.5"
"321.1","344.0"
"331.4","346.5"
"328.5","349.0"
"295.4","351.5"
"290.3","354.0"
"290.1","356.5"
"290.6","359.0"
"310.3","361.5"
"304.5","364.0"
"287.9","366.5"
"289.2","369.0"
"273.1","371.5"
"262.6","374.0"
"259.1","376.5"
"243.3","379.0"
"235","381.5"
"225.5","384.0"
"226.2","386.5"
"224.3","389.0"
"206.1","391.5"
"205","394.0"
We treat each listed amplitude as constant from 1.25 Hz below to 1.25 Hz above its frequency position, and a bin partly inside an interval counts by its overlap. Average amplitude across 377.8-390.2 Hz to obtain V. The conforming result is 231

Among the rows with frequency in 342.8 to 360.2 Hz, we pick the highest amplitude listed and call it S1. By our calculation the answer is 331.4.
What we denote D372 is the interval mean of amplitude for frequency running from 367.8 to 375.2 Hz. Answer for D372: 275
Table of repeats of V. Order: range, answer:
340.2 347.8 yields 321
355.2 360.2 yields 290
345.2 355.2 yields 312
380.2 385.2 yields 230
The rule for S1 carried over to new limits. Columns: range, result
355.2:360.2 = 290.6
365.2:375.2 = 289.2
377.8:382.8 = 243.3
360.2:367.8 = 310.3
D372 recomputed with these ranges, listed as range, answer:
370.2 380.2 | 260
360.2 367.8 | 301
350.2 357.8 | 292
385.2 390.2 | 225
